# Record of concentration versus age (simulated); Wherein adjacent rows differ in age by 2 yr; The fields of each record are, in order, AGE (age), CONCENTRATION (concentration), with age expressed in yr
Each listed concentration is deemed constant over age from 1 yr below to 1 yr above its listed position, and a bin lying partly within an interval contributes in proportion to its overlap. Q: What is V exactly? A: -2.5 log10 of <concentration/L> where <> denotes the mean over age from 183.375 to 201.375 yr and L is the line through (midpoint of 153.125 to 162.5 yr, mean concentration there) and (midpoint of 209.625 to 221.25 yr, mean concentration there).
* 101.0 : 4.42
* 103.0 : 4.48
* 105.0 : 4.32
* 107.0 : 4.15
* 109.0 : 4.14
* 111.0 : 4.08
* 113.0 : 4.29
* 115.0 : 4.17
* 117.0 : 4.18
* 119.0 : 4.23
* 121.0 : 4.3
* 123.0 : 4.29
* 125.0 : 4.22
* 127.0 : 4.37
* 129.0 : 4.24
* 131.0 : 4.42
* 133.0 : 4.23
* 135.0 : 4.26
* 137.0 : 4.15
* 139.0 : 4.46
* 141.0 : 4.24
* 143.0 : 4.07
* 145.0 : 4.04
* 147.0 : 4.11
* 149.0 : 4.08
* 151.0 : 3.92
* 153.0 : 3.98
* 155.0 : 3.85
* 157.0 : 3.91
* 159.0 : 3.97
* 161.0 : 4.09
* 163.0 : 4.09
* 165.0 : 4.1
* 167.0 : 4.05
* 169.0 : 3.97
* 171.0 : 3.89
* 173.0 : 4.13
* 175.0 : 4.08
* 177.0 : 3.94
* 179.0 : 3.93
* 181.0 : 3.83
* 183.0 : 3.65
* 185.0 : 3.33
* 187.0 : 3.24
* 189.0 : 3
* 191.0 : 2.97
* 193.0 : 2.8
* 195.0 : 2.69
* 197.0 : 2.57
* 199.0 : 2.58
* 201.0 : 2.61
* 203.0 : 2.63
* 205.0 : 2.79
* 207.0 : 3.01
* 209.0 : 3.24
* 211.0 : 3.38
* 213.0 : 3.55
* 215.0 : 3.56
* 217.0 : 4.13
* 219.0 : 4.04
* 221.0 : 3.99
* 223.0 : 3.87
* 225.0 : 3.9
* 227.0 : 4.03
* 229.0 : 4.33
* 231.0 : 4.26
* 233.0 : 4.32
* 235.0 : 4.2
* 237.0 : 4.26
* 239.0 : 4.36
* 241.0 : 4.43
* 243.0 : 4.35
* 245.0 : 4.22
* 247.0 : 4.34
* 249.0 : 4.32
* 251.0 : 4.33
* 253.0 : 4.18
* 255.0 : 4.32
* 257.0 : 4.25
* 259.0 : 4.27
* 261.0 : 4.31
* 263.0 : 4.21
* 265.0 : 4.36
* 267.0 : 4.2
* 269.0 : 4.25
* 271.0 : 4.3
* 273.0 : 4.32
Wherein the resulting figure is 0.303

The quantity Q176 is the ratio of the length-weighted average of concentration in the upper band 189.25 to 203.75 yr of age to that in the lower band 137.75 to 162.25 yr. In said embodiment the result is 0.7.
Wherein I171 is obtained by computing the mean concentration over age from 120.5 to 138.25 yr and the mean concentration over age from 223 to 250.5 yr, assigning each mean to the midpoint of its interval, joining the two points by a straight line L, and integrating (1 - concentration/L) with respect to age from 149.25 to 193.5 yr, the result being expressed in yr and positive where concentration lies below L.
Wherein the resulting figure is 5.1 yr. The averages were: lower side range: 4.28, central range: 3.78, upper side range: 4.24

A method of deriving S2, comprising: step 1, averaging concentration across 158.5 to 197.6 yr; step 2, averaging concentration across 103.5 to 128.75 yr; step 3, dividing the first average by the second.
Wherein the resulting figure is 0.86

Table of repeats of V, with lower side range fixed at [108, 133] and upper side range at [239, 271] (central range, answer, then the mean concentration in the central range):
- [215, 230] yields 0.071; 4.01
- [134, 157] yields 0.040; 4.1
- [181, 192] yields 0.282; 3.29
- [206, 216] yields 0.266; 3.35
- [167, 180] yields 0.071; 3.99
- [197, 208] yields 0.494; 2.71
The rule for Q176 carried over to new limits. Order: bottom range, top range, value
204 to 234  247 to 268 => 1.14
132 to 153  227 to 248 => 1.04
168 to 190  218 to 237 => 1.10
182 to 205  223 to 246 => 1.45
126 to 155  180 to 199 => 0.74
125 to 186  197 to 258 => 0.95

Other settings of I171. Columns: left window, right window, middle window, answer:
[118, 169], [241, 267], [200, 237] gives 4.98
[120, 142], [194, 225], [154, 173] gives -0.67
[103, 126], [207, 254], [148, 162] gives 0.65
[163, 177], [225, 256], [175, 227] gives 9.82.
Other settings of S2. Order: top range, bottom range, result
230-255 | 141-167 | 1.07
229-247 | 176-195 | 1.28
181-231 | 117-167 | 0.81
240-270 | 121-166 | 1.04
